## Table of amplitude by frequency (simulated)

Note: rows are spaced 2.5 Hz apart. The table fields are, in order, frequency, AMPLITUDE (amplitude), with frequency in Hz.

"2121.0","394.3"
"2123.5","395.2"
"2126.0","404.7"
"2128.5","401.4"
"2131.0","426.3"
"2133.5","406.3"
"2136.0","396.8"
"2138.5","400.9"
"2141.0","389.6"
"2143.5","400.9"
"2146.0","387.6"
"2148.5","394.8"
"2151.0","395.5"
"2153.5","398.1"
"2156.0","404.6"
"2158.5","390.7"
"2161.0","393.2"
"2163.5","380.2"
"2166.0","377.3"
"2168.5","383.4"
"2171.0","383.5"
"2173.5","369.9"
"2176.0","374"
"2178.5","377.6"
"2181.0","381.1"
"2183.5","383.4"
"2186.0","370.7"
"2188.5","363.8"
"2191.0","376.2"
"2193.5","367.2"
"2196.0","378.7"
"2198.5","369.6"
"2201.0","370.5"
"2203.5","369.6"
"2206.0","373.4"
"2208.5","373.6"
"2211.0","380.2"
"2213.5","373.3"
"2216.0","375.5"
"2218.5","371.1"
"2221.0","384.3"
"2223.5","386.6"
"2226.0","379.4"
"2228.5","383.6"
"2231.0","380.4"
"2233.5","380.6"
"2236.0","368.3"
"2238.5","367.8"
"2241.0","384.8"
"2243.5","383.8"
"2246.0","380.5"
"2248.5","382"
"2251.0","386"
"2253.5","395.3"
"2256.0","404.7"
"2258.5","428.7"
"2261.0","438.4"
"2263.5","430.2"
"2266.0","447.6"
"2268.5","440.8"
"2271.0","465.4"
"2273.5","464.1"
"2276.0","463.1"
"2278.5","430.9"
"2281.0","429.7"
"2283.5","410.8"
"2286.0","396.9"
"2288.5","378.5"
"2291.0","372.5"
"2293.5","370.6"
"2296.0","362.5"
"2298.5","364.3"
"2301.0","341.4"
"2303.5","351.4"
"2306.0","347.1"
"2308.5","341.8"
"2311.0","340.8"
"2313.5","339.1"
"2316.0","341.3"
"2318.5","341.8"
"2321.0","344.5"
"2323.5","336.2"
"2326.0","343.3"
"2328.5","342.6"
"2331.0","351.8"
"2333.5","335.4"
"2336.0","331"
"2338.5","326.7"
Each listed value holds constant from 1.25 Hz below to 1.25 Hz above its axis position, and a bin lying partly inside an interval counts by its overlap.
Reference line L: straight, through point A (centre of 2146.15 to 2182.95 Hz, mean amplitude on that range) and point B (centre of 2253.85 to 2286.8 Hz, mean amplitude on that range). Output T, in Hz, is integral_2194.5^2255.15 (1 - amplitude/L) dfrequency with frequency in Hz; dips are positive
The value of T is 5.1 Hz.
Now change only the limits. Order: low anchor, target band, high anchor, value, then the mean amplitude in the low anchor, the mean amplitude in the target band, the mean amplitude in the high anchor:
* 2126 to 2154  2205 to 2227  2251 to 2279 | 2.29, 400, 378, 435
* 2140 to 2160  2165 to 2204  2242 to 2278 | 2.78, 395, 375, 422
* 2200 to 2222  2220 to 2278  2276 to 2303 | -3.72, 375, 406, 388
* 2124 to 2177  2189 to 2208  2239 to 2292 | 1.43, 393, 372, 415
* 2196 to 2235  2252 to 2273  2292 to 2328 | -4.05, 377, 432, 348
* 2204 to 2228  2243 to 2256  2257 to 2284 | 0.91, 377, 387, 441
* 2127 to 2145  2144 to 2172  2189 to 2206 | 0.11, 403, 390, 372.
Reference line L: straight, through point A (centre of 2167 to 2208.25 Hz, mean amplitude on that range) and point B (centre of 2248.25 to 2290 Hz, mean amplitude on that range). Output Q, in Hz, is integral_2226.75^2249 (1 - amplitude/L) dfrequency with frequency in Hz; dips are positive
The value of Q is 1.42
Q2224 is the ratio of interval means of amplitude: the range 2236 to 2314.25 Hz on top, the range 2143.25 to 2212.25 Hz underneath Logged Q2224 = 1.0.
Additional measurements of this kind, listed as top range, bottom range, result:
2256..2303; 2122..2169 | 1.04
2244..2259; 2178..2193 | 1.05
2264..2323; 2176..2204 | 1.03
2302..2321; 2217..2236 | 0.90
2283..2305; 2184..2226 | 0.99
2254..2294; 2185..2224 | 1.13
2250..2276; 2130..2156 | 1.08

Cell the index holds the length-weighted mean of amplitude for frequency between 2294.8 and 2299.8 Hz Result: 363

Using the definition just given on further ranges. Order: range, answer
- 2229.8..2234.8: 380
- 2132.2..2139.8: 401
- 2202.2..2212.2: 374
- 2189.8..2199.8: 373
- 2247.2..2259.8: 399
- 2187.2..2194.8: 369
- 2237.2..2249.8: 380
